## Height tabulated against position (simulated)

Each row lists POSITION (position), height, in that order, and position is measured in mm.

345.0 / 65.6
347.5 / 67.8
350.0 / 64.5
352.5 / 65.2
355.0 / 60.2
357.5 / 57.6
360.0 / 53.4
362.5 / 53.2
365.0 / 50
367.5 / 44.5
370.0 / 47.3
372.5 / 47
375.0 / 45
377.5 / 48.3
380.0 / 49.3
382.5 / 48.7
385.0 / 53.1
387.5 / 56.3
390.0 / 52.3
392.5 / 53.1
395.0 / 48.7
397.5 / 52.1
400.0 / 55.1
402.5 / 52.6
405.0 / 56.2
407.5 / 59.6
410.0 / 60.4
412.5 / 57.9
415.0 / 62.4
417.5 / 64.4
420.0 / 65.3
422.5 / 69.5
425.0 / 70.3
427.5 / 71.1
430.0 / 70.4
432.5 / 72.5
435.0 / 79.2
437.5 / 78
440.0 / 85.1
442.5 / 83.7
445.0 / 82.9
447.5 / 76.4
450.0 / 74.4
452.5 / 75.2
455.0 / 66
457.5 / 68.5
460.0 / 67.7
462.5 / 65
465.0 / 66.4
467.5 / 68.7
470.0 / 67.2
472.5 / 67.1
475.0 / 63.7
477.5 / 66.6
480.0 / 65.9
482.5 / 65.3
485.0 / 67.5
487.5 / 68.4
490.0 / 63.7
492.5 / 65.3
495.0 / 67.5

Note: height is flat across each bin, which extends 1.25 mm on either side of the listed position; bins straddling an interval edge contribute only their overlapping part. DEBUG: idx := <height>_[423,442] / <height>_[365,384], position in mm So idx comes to 1.59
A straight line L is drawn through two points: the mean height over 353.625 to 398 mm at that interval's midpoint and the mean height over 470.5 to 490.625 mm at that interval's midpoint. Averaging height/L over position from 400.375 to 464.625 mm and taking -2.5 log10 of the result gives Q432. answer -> -0.17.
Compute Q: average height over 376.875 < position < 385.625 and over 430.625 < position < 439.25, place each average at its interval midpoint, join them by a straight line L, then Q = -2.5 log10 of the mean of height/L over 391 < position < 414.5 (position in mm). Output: 0.10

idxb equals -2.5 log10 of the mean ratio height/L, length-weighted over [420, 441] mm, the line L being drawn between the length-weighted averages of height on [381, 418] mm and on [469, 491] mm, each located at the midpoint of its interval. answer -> -0.234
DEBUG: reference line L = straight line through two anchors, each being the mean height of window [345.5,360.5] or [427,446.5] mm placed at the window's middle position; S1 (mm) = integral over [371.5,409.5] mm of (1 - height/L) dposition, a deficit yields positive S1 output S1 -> 9.5 mm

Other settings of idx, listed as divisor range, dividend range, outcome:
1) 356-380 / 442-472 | 1.44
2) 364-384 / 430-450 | 1.66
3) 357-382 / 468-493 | 1.34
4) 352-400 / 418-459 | 1.43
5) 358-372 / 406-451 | 1.43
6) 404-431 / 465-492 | 1.03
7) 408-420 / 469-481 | 1.07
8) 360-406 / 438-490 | 1.39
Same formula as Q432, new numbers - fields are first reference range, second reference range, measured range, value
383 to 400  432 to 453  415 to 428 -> 0.01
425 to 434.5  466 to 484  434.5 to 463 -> -0.09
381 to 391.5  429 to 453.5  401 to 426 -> 0.06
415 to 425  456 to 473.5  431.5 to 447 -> -0.20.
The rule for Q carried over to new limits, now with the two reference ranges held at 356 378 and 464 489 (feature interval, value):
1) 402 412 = -0.03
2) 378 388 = 0.02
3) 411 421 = -0.09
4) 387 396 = 0.02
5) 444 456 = -0.20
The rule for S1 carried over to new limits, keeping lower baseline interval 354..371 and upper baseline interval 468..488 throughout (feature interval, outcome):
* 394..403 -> 0.7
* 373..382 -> 1.1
